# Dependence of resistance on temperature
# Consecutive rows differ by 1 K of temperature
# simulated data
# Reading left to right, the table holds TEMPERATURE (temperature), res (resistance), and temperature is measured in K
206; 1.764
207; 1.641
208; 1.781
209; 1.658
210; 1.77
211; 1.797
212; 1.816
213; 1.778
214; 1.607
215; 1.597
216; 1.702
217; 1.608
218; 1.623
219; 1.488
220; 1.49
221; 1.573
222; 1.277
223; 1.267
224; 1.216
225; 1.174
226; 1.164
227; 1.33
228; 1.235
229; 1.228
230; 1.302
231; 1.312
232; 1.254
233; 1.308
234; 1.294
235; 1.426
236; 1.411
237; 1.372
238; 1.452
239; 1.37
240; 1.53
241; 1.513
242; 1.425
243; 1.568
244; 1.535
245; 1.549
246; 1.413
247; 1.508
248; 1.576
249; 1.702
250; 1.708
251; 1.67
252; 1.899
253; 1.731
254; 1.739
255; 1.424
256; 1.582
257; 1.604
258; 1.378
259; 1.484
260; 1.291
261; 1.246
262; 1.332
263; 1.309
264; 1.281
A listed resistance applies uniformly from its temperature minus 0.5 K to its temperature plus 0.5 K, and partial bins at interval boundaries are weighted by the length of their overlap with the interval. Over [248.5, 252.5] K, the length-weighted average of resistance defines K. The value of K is 1.74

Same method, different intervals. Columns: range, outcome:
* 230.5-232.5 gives 1.28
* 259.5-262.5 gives 1.29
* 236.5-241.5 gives 1.45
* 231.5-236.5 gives 1.34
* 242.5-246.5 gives 1.52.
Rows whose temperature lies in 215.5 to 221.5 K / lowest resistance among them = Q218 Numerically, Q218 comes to 1.488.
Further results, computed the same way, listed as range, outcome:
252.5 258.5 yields 1.378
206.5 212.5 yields 1.641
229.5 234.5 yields 1.254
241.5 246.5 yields 1.413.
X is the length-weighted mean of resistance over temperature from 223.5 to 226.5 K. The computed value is 1.18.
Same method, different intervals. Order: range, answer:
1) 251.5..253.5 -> 1.81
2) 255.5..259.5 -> 1.51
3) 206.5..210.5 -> 1.71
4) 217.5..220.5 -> 1.53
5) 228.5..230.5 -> 1.27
